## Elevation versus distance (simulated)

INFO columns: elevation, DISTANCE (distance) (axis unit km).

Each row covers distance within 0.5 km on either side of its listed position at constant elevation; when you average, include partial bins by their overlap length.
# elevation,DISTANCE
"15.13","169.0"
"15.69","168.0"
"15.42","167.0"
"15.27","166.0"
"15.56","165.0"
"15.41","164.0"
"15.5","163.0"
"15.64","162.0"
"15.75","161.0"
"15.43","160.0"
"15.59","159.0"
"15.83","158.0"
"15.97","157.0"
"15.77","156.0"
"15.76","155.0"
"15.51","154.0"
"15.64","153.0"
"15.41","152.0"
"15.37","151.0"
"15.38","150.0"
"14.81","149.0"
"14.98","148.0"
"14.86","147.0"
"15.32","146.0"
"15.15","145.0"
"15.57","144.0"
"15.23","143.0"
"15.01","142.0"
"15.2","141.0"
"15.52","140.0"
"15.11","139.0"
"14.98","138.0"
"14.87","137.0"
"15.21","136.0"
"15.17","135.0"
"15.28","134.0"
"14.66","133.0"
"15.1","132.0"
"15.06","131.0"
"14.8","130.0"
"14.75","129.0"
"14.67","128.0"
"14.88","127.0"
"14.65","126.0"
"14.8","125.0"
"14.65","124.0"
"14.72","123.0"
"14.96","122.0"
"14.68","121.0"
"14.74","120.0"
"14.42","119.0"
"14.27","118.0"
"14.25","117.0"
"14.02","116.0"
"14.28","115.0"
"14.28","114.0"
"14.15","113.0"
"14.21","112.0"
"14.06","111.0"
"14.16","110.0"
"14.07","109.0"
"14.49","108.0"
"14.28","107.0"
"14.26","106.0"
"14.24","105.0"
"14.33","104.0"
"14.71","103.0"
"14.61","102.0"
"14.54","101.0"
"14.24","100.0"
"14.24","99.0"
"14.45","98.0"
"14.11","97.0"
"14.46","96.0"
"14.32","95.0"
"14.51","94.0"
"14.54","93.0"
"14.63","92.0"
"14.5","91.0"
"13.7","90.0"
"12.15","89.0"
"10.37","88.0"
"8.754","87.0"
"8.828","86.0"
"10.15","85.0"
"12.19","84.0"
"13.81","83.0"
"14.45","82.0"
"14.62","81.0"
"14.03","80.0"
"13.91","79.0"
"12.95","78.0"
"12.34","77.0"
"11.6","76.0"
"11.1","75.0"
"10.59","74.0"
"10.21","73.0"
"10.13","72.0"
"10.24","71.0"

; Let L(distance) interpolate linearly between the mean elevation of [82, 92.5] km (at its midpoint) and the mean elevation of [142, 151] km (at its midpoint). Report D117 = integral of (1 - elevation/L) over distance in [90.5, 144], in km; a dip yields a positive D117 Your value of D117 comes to -4.1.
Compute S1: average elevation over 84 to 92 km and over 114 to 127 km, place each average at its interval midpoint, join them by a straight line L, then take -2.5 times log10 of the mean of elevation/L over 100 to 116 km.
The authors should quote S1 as -0.07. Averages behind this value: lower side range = 11.5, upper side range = 14.5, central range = 14.3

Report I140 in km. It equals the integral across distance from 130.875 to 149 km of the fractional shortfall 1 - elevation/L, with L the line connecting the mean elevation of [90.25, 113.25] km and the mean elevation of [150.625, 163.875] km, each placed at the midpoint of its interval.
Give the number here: 0.13 km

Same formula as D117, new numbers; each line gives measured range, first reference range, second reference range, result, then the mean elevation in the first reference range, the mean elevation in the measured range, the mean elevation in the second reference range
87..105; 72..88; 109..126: -1.3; 11.9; 13.9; 14.4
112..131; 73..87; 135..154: -0.6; 12.1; 14.6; 15.2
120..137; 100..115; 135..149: -0.1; 14.3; 14.9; 15.1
